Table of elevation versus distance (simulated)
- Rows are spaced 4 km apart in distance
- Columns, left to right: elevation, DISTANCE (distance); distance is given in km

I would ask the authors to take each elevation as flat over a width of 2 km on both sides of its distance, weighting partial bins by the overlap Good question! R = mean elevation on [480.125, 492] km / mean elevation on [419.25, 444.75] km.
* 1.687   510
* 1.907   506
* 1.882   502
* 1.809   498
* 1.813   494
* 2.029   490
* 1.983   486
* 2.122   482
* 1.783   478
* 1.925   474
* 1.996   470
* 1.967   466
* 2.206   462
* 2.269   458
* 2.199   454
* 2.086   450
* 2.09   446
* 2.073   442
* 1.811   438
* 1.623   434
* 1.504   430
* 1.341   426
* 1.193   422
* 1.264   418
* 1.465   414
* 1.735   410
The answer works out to 1.3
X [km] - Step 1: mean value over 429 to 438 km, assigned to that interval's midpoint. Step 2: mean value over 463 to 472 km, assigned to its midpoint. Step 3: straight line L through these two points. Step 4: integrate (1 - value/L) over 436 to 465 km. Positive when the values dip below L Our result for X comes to -4.5 km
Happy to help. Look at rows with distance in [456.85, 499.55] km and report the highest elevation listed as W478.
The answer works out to 2.269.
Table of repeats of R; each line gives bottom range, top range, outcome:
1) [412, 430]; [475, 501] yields 1.44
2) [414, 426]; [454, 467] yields 1.69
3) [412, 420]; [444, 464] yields 1.59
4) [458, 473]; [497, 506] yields 0.90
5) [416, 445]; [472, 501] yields 1.23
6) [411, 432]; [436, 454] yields 1.48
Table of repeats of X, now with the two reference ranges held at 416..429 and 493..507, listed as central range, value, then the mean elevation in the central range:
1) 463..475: -2.7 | 1.99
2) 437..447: -4.0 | 2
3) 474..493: -2.6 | 1.96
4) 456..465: -3.7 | 2.21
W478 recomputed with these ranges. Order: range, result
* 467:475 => 1.996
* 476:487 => 2.122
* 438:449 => 2.09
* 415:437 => 1.623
